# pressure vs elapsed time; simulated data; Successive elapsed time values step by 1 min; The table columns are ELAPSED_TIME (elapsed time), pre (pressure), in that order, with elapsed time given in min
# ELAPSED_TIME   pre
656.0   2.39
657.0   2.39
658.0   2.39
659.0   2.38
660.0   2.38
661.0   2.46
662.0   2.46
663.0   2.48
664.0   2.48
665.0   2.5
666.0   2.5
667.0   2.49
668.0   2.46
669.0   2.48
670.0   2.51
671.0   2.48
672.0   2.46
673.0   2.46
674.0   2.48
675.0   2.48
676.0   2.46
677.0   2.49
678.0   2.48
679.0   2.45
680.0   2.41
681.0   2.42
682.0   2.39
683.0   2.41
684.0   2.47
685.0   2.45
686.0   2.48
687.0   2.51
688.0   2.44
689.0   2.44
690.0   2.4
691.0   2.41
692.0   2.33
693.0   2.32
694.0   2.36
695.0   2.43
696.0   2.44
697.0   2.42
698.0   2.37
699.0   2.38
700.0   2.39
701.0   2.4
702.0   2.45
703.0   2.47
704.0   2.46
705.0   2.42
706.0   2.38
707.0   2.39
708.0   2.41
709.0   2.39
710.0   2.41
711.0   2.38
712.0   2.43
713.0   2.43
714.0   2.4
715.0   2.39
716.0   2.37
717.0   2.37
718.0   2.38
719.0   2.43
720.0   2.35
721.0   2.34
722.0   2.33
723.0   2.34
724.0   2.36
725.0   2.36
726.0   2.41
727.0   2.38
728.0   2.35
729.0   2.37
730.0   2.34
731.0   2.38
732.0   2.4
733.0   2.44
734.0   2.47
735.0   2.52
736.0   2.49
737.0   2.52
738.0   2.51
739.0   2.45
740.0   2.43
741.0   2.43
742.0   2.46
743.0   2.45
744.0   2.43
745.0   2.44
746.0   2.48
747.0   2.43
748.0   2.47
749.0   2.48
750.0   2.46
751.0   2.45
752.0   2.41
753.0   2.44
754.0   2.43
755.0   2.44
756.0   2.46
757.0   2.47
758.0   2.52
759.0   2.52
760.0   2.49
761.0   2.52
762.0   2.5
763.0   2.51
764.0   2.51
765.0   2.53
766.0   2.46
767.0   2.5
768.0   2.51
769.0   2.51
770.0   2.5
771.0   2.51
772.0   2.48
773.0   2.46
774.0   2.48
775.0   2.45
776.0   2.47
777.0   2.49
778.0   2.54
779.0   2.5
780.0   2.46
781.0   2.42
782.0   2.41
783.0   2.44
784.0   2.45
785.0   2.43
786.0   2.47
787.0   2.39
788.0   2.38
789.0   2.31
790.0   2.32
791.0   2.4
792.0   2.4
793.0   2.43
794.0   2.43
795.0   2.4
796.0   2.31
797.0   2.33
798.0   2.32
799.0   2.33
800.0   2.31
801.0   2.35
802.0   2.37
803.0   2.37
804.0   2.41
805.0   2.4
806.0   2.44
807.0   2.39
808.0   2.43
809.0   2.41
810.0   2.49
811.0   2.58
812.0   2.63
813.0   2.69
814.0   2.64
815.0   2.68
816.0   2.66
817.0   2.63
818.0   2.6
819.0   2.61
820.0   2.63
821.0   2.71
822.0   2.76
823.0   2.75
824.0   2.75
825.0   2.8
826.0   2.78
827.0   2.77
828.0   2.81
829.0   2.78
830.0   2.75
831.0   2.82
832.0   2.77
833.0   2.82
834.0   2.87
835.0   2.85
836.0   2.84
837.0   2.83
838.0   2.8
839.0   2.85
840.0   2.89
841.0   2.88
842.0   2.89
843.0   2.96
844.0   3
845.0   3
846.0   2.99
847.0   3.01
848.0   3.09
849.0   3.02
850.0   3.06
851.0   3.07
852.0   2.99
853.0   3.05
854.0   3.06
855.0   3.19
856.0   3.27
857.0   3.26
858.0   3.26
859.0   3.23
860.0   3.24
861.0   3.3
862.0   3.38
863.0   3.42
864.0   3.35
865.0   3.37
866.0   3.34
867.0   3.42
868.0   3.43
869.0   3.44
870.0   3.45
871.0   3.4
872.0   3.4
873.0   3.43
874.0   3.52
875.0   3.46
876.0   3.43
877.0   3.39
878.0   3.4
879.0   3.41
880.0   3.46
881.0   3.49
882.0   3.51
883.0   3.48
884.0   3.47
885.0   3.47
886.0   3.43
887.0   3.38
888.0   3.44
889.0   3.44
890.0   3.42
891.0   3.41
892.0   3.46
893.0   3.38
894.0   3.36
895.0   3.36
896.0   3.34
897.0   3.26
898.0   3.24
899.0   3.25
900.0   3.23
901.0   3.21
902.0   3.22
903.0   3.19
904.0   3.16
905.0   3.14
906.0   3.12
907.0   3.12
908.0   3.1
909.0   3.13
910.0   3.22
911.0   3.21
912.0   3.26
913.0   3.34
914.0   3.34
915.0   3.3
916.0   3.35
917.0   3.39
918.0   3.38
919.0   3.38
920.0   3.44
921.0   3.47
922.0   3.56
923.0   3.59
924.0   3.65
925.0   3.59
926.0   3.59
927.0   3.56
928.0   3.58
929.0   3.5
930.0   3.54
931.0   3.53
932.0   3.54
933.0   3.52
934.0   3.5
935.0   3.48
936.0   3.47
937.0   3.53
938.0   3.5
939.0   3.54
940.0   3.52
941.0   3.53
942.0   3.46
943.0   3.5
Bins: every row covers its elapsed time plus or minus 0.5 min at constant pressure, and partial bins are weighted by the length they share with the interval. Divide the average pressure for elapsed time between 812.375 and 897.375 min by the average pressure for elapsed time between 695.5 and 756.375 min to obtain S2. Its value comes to 1.29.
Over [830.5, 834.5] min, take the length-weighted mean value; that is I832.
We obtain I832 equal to 2.82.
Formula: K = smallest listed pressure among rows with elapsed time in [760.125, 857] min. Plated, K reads 2.31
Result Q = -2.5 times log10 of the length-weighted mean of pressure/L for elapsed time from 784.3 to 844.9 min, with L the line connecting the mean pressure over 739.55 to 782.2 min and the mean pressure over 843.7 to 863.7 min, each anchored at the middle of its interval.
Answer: 0.10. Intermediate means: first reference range 2.47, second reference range 3.15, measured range 2.6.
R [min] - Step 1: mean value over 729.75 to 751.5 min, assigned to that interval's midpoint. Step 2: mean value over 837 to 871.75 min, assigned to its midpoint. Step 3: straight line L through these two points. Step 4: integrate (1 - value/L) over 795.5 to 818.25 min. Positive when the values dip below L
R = 3.1 min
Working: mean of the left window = 2.45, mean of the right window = 3.15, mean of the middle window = 2.47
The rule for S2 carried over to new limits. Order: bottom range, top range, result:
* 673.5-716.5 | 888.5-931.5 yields 1.39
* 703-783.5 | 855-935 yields 1.38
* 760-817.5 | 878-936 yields 1.38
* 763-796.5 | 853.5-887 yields 1.38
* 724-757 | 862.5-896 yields 1.41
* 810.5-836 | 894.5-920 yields 1.19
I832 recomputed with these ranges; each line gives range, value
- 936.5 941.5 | 3.52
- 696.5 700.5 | 2.39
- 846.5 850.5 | 3.04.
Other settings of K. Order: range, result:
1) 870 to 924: 3.1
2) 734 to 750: 2.43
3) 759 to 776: 2.45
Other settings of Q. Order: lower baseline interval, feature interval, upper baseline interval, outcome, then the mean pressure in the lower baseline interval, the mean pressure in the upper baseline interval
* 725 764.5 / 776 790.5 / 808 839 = 0.06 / 2.45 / 2.71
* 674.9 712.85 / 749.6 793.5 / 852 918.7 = 0.14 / 2.42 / 3.33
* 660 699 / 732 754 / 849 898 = 0.12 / 2.44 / 3.35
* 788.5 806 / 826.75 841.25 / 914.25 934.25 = -0.05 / 2.37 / 3.5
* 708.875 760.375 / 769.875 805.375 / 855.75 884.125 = 0.16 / 2.42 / 3.39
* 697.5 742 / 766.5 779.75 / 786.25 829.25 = -0.01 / 2.41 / 2.52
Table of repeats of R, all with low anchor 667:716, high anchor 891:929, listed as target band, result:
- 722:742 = 1.39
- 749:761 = 1.01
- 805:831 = 2.74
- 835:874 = -0.55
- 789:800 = 1.91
